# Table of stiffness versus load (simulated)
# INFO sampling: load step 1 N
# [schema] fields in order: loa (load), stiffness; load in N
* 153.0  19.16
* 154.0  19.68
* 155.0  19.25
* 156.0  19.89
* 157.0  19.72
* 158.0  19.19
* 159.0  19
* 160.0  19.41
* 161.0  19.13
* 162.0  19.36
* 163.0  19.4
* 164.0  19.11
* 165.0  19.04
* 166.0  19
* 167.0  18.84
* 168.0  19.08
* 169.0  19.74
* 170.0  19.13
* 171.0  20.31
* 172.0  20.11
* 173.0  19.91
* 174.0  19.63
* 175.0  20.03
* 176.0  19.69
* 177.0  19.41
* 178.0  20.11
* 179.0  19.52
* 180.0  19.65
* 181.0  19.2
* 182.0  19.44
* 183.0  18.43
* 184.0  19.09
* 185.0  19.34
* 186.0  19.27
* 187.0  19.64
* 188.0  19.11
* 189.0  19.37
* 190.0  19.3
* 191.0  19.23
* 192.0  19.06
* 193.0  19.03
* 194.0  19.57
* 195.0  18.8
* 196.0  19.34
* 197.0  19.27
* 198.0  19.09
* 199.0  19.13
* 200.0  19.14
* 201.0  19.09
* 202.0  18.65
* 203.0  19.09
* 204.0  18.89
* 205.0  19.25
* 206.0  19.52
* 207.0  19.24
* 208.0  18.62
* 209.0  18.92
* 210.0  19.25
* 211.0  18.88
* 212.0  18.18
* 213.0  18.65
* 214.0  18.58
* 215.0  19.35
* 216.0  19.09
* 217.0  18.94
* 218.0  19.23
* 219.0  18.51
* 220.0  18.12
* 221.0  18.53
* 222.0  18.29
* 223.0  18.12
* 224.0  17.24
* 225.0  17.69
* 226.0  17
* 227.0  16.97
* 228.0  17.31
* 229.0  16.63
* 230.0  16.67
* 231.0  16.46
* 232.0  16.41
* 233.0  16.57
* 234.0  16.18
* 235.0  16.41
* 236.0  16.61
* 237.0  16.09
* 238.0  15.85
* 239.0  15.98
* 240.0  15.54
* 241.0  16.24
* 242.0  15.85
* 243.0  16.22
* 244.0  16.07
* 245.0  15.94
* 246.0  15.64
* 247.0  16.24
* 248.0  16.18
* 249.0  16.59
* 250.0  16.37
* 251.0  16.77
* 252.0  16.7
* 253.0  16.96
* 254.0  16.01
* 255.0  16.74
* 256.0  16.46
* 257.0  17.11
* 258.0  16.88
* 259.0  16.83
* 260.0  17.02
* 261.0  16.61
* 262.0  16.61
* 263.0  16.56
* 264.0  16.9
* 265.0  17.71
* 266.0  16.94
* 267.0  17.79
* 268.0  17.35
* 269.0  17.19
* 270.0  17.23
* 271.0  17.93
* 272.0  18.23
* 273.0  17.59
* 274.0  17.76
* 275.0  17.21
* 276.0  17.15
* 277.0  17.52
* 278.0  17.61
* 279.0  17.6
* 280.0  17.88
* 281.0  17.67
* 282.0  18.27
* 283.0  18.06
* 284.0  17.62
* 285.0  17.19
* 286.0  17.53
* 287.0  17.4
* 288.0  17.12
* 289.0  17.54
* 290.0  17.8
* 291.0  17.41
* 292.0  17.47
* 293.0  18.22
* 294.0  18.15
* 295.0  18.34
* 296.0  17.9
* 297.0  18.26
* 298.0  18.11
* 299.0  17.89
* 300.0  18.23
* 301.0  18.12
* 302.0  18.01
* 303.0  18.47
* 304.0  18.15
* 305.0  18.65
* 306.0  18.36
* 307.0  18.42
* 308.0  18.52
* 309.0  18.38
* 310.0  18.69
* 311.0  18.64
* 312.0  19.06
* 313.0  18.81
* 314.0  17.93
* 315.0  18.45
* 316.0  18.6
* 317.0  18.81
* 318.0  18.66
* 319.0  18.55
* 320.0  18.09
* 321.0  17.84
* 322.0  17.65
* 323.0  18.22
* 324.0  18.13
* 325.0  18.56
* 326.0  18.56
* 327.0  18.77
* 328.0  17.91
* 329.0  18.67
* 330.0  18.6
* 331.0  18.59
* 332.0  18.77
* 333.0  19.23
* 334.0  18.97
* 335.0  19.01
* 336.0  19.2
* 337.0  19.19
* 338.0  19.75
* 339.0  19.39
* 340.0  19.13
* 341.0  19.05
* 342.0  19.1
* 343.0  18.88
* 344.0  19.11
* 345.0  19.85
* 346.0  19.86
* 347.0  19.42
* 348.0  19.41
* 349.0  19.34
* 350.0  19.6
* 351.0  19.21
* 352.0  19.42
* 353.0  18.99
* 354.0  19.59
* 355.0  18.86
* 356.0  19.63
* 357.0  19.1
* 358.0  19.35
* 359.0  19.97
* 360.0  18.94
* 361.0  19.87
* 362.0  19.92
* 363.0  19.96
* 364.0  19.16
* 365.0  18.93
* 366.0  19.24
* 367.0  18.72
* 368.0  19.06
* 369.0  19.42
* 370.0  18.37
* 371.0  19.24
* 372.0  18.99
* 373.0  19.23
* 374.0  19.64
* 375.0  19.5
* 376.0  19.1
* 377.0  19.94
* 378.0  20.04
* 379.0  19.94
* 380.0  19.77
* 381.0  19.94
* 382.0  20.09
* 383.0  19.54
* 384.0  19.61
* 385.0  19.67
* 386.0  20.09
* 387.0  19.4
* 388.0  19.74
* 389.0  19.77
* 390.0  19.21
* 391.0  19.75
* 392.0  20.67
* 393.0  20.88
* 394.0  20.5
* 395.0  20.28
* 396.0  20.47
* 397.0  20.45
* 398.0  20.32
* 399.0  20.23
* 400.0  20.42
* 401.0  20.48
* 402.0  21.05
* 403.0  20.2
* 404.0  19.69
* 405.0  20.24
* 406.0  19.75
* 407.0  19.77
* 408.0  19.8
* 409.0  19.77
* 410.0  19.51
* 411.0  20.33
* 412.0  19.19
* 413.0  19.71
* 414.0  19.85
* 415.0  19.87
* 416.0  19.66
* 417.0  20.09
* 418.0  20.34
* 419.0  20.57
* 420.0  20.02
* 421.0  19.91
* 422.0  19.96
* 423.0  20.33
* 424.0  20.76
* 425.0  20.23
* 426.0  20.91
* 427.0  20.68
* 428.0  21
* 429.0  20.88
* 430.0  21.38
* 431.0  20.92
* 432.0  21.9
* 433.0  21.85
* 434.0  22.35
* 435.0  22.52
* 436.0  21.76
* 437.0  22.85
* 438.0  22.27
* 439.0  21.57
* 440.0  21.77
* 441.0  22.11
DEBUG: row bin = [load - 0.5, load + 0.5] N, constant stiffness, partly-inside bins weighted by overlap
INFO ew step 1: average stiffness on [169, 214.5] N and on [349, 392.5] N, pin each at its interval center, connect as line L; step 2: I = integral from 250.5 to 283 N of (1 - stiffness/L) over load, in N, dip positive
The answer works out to 3.6 N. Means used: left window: 19.3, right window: 19.5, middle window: 17.2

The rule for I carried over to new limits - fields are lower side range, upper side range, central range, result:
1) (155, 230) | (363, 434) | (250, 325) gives 6.7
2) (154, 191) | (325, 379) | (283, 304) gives 1.6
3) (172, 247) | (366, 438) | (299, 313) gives 0.6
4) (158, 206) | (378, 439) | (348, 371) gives 1.0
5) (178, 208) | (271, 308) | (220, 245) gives 2.6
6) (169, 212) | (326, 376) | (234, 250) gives 2.6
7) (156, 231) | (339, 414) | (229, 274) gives 5.9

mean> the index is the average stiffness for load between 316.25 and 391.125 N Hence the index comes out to 19.2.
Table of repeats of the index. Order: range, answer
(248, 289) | 17.2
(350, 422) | 19.7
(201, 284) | 17.4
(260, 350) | 18.2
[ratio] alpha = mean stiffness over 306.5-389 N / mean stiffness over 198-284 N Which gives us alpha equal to 1.1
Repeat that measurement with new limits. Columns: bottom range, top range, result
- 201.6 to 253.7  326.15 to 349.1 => 1.09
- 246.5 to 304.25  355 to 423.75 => 1.14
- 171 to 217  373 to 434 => 1.05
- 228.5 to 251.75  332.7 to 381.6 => 1.19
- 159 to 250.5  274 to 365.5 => 1.01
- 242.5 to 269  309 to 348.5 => 1.13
